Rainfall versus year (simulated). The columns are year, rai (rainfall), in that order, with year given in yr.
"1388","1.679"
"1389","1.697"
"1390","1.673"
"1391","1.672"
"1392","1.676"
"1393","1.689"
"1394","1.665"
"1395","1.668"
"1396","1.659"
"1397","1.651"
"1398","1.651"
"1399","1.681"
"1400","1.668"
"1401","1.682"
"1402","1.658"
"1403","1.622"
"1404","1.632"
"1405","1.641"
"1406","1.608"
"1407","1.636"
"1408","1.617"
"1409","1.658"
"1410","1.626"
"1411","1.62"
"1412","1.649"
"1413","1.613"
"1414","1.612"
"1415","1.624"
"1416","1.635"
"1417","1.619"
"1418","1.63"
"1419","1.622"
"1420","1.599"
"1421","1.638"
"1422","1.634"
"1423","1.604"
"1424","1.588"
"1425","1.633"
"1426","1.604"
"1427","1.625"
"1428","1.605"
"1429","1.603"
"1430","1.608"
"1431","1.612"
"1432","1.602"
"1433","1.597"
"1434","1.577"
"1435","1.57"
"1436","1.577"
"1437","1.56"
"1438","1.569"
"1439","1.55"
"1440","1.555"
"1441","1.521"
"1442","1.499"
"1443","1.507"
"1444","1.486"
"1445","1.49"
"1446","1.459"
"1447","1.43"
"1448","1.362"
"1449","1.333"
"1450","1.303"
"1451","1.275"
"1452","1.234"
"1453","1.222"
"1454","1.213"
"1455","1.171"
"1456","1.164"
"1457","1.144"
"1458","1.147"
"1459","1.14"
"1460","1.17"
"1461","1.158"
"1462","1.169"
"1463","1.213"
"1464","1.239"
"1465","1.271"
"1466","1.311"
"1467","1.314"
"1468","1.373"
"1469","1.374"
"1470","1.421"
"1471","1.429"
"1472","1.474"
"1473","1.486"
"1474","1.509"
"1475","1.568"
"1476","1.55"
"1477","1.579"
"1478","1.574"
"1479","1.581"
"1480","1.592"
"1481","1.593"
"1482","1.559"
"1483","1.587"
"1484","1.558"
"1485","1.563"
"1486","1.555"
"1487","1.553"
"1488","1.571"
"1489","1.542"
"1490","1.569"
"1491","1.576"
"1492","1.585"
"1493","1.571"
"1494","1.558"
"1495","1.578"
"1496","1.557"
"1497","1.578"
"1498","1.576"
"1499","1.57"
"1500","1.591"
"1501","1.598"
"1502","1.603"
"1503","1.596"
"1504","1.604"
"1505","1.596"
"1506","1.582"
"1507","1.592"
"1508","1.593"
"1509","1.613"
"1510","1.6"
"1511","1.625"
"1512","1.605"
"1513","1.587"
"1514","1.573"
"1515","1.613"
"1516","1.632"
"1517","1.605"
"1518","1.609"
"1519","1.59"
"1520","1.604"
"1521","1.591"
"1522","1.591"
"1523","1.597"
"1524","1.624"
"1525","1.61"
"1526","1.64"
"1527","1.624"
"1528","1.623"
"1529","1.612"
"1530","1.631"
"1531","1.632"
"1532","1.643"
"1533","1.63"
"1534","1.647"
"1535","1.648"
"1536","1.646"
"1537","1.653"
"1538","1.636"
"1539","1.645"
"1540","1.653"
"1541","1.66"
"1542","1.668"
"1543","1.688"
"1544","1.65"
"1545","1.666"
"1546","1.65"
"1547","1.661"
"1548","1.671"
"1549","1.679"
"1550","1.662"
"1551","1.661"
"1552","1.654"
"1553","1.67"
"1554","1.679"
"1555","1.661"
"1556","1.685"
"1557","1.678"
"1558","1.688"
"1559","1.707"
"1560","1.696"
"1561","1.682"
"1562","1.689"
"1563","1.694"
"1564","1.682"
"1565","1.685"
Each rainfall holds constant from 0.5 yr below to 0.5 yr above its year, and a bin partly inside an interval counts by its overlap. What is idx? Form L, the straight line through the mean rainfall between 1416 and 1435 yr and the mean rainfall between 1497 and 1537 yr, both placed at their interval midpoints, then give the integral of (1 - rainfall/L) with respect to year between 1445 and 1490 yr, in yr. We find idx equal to 6.1 yr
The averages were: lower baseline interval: 1.61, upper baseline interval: 1.61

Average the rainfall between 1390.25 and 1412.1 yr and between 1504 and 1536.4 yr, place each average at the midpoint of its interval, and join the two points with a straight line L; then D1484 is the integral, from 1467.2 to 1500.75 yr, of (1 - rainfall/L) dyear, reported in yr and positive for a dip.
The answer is 1.7 yr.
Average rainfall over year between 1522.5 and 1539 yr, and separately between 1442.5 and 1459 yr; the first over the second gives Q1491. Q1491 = 1.25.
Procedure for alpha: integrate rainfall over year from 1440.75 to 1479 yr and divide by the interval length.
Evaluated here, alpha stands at 1.35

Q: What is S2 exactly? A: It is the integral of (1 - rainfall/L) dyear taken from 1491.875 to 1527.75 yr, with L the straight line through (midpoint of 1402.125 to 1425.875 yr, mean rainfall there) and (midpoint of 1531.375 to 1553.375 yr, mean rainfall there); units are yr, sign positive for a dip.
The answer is 1.1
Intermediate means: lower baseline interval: 1.62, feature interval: 1.6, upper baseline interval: 1.66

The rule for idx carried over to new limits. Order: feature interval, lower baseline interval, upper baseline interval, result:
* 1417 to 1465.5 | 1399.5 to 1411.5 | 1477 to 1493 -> 5.08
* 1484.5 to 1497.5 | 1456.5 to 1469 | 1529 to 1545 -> -1.68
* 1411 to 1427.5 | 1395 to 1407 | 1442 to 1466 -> -1.07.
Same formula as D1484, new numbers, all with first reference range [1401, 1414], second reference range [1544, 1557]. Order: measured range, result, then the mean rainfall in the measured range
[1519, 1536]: 0.4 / 1.62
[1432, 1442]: 0.5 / 1.56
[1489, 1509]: 0.9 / 1.58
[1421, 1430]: 0.1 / 1.61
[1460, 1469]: 2.1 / 1.26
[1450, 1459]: 2.4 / 1.2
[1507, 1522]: 0.5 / 1.6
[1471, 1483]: 0.7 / 1.55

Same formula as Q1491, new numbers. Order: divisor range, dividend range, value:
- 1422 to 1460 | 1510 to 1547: 1.12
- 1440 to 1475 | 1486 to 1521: 1.19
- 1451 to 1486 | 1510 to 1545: 1.18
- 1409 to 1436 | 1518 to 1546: 1.01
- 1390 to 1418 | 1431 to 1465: 0.83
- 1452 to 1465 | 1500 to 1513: 1.35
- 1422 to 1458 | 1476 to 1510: 1.08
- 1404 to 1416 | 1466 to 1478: 0.90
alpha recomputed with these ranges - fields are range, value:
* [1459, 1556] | 1.56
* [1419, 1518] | 1.5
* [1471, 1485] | 1.55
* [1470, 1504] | 1.56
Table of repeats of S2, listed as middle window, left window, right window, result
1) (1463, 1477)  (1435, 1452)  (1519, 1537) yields 1.0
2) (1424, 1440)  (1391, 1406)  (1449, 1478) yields -1.2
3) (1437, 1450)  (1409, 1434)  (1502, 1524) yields 1.1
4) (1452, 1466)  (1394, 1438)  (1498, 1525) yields 3.6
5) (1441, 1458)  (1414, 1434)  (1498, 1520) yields 2.9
